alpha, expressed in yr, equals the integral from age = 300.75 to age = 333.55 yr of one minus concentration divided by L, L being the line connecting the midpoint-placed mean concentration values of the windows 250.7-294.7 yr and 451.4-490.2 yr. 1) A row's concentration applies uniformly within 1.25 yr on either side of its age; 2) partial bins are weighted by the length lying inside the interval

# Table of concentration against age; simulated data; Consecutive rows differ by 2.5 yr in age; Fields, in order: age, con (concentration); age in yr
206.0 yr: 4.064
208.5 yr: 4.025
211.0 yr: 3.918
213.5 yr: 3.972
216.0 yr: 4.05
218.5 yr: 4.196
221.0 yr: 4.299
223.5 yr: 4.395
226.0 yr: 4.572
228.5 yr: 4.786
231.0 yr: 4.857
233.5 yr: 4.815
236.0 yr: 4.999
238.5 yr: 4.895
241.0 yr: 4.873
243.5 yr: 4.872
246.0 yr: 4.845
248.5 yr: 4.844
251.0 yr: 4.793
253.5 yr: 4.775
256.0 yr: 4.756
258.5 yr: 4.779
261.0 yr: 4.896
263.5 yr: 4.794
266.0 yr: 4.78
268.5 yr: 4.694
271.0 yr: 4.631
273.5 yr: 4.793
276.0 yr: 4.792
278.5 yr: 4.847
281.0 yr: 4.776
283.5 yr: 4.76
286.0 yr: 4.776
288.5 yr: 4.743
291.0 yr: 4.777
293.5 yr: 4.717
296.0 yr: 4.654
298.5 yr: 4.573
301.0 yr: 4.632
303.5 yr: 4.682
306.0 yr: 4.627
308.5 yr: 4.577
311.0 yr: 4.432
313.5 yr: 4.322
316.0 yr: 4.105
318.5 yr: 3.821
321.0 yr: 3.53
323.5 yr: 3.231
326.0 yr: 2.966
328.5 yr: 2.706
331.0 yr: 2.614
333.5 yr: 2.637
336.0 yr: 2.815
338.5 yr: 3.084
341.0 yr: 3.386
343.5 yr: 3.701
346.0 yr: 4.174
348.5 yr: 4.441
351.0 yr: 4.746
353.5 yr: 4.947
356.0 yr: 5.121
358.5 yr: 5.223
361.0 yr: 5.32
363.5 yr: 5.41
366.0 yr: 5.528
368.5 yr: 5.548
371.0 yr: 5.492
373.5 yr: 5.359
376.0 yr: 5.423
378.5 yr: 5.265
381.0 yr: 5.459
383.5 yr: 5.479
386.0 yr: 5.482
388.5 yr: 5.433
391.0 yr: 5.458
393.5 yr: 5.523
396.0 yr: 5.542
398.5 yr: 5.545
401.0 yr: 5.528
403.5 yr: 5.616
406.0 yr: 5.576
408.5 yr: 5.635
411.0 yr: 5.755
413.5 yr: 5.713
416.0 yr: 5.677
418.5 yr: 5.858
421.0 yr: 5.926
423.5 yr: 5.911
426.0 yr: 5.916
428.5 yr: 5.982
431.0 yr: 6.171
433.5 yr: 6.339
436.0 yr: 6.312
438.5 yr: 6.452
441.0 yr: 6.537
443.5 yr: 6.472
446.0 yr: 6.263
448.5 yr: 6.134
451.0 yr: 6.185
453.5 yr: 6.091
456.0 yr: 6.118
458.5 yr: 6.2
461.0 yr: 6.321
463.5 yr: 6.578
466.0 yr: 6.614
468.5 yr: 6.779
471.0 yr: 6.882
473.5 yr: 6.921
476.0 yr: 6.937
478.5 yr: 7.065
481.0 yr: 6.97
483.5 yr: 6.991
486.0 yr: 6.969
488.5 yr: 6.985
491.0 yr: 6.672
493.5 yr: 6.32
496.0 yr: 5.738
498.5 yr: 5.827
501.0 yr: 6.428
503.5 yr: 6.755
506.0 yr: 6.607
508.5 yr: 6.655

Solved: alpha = 8.78 yr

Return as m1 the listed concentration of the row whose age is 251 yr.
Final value 4.793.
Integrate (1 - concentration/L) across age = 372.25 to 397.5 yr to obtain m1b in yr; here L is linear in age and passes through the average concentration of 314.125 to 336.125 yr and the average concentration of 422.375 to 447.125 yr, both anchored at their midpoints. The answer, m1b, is -3.1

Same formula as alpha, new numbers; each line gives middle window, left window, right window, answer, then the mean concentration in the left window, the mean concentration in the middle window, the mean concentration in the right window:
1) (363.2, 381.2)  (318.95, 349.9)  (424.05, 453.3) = -4.47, 3.3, 5.44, 6.24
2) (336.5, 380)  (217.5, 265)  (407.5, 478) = 6.39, 4.74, 4.8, 6.25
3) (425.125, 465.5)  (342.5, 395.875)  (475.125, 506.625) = -1.17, 5.18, 6.26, 6.63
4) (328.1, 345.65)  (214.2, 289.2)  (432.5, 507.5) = 7.63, 4.72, 3.07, 6.52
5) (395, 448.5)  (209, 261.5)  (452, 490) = 2.70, 4.62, 5.95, 6.69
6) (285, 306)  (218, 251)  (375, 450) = 1.69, 4.73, 4.69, 5.82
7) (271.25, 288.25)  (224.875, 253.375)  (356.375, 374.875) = 0.79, 4.83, 4.78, 5.4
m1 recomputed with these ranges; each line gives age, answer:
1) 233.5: 4.815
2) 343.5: 3.701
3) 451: 6.185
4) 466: 6.614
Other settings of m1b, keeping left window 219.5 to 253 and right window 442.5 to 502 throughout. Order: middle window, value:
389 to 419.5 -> 2.02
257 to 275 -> 0.75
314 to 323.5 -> 2.81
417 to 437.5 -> 0.44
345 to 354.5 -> 1.74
